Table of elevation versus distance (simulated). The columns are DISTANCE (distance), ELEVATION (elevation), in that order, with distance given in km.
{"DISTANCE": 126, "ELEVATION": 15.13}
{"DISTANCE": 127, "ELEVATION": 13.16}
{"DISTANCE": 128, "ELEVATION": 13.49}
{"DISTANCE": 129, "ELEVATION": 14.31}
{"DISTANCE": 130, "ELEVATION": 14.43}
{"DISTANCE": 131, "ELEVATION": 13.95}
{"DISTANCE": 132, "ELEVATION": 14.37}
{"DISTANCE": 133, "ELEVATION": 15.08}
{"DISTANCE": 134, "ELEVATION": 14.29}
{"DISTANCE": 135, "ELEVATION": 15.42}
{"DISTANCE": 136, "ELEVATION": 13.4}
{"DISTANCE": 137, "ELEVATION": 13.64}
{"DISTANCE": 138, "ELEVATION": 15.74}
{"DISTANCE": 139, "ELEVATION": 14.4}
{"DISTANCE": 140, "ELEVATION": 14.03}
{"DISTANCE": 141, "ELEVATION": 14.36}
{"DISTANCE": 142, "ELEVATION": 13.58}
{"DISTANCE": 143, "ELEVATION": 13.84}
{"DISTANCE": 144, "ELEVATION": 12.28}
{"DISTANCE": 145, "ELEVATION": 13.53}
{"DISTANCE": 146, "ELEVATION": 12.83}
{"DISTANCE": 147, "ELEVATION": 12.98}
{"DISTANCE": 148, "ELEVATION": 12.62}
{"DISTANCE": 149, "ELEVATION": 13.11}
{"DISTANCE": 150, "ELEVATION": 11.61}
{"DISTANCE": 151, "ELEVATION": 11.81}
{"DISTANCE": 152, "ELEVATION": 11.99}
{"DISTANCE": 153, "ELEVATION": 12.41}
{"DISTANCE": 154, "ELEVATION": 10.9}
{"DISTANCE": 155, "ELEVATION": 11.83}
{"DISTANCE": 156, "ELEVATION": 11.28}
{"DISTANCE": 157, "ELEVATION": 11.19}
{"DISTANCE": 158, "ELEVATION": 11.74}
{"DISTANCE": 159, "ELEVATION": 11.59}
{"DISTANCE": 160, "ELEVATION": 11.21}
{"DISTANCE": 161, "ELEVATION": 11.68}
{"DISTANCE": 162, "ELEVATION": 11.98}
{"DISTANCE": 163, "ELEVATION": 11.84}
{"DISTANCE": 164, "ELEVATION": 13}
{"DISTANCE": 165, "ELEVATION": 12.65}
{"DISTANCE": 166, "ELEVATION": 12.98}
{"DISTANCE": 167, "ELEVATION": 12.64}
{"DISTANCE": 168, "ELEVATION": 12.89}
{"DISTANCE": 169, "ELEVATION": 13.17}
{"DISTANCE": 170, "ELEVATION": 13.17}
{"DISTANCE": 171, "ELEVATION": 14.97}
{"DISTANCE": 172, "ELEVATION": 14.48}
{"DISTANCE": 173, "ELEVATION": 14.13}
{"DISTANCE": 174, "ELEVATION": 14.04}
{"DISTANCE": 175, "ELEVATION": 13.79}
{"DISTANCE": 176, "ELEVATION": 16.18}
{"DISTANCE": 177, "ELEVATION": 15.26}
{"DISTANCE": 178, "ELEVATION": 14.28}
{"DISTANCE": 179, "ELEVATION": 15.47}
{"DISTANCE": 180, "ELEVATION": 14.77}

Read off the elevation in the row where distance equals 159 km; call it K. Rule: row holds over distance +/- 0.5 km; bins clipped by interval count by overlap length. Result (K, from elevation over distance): 11.59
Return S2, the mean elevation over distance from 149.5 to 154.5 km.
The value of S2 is 11.7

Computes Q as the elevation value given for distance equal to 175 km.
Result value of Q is 13.79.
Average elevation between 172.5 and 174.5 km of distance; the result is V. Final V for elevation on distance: 14.1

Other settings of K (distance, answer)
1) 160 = 11.21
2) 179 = 15.47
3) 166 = 12.98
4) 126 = 15.13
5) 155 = 11.83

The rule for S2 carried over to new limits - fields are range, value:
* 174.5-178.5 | 14.9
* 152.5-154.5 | 11.7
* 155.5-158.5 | 11.4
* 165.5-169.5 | 12.9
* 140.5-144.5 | 13.5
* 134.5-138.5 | 14.6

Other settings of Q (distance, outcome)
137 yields 13.64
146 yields 12.83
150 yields 11.61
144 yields 12.28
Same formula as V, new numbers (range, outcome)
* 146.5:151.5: 12.4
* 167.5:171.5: 13.6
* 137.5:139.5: 15.1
